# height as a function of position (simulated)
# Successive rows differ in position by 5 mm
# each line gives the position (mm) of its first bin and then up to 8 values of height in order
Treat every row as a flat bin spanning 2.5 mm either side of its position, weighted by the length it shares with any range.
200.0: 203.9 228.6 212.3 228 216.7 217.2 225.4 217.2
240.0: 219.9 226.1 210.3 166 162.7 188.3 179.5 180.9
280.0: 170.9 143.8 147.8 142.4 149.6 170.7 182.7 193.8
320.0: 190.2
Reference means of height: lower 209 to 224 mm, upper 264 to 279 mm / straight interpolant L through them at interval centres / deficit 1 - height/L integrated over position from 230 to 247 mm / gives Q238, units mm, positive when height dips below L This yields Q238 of -1.4 mm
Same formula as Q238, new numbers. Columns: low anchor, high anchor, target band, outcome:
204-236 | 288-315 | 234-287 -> 1.3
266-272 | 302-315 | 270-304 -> 4.2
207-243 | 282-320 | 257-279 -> 1.2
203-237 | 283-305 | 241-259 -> -0.7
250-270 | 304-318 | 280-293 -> 2.2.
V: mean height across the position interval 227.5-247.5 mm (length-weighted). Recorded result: 222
